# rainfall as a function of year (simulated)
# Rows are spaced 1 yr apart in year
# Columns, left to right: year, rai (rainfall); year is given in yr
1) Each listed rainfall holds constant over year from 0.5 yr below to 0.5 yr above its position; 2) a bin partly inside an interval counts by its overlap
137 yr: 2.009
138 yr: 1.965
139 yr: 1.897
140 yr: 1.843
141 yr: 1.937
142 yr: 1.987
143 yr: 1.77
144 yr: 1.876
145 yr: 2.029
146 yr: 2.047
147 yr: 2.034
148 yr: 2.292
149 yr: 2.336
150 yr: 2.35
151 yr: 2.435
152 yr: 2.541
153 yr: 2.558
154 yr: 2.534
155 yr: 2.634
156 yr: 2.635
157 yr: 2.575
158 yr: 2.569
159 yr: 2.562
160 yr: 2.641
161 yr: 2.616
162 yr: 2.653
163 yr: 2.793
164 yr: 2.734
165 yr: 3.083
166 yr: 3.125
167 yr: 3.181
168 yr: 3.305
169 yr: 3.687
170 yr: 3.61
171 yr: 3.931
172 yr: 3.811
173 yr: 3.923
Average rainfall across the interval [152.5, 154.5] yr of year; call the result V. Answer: 2.55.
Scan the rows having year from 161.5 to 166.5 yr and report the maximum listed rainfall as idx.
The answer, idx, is 3.125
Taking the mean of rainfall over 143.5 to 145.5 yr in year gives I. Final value 1.95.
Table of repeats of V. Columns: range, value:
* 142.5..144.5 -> 1.82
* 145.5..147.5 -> 2.04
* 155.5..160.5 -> 2.6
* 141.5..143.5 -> 1.88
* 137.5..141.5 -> 1.91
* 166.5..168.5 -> 3.24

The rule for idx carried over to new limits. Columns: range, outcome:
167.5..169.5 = 3.687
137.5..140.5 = 1.965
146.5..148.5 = 2.292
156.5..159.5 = 2.575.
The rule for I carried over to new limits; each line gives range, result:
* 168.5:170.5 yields 3.65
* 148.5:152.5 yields 2.42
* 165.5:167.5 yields 3.15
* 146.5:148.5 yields 2.16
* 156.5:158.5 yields 2.57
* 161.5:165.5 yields 2.82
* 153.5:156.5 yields 2.6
